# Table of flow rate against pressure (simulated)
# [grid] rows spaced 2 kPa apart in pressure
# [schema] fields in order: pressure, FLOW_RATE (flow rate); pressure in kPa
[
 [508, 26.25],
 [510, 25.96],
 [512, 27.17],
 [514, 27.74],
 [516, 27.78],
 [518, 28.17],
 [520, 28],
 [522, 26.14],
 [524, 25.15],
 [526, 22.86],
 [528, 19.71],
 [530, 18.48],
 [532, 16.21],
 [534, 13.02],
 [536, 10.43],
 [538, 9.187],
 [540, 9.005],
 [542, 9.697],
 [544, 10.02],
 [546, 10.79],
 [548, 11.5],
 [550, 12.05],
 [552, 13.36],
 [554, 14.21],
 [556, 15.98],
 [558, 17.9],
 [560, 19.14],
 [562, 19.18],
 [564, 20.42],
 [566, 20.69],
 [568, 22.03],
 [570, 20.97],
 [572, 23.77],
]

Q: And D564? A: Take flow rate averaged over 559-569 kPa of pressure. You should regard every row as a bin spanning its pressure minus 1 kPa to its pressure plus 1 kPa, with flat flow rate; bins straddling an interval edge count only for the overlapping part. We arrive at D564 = 20.3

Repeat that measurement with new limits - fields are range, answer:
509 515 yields 27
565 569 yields 21.4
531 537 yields 13.2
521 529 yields 23.5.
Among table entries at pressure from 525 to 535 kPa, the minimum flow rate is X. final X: 13.02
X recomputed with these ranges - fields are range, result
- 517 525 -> 25.15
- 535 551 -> 9.005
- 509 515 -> 25.96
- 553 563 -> 14.21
